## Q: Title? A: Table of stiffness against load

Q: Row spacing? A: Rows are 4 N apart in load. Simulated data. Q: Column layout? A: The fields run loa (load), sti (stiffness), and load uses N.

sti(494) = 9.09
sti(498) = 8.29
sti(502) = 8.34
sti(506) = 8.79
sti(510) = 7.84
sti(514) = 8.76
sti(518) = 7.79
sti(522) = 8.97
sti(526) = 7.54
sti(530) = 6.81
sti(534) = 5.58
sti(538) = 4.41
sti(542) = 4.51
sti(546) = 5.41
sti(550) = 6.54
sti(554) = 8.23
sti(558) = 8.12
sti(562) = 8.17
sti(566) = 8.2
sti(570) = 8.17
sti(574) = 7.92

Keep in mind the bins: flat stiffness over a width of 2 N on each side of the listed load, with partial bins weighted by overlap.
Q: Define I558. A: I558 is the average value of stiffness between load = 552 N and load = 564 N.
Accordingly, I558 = 8.17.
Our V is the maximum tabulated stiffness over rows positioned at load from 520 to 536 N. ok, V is 8.97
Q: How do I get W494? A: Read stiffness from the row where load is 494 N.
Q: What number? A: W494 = 9.09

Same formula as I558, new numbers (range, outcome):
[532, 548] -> 4.98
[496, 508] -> 8.47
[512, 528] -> 8.27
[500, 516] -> 8.43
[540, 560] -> 6.56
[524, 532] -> 7.17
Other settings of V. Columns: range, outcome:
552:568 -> 8.23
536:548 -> 5.41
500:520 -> 8.79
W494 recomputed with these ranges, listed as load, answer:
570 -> 8.17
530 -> 6.81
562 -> 8.17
